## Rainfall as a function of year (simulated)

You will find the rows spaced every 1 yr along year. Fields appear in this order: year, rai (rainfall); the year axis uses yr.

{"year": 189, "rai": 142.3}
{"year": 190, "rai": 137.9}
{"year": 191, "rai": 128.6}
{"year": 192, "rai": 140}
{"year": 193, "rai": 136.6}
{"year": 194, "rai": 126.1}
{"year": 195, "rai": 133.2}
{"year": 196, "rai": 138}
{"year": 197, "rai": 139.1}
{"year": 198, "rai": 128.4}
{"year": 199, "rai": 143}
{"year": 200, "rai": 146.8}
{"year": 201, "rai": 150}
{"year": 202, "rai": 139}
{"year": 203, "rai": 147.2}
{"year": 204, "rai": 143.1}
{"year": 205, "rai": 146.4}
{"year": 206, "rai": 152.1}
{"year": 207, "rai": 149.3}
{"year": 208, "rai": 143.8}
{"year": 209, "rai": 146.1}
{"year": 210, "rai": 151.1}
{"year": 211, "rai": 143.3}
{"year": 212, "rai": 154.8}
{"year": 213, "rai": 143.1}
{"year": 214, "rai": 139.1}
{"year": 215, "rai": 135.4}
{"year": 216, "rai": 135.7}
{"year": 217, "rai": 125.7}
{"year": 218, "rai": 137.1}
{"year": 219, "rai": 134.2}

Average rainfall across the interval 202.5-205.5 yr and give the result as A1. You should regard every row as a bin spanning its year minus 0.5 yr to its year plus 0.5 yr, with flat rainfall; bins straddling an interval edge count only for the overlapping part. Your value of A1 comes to 146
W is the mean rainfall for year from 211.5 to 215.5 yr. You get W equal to 143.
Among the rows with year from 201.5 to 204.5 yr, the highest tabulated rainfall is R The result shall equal 147.2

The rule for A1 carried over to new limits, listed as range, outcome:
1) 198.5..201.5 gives 147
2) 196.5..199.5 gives 137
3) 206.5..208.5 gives 147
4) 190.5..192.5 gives 134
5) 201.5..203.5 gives 143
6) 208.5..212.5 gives 149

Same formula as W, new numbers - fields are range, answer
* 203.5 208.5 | 147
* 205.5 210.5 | 148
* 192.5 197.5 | 135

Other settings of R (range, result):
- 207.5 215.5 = 154.8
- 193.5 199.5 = 143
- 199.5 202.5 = 150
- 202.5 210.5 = 152.1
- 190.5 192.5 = 140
